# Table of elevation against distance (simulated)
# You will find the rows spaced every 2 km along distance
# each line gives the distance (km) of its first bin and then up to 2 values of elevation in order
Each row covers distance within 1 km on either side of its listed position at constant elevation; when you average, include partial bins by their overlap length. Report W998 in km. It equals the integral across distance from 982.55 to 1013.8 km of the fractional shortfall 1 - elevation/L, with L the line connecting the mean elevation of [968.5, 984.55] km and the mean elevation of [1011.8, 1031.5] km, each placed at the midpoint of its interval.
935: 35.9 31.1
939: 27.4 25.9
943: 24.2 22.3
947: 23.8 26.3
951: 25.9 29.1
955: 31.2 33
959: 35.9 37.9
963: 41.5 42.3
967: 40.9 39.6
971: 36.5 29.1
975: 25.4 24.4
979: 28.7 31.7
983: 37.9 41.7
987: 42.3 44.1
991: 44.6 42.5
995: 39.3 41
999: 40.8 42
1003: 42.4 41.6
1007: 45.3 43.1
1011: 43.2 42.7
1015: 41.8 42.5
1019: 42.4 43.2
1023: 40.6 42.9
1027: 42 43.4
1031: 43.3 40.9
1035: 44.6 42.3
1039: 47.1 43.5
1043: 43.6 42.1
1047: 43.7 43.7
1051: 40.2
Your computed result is -4.6 km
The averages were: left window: 31.8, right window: 42.5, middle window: 42.2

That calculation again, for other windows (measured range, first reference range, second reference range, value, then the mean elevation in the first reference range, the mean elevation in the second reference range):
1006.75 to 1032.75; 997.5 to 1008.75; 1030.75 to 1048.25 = 0.13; 42.4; 43.5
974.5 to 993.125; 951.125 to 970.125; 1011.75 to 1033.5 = 1.13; 36.3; 42.4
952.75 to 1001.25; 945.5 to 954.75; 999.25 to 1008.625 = -3.79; 26.5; 42.7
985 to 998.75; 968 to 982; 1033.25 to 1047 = -3.26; 30.8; 43.7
